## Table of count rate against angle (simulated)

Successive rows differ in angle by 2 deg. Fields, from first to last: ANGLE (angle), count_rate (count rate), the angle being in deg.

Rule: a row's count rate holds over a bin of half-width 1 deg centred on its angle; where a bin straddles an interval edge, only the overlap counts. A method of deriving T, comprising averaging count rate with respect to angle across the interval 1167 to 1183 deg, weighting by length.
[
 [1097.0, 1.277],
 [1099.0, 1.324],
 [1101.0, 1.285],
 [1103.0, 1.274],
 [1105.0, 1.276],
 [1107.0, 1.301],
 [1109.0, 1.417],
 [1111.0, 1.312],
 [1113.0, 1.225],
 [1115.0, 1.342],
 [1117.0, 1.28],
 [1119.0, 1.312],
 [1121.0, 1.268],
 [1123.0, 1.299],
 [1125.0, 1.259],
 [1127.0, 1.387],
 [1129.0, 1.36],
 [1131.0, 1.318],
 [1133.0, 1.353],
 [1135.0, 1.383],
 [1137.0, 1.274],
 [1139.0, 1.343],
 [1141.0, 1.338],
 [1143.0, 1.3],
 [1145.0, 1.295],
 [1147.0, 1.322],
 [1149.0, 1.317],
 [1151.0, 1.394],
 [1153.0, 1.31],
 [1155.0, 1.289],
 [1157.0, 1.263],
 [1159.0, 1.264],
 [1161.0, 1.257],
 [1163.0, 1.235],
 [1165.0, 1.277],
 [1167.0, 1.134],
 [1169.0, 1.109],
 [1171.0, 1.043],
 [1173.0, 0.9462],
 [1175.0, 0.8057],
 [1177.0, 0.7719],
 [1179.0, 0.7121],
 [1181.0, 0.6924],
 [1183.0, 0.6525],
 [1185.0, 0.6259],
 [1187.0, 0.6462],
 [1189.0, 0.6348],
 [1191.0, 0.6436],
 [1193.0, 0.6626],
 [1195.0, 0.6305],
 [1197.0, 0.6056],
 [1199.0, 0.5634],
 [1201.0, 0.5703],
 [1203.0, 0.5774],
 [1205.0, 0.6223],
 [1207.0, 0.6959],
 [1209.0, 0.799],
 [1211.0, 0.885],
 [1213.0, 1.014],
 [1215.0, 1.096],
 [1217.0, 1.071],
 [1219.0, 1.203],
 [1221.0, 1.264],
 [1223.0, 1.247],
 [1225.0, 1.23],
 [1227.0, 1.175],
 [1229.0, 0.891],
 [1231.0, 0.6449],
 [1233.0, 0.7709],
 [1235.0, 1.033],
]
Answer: 0.872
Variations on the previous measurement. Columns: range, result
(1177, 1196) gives 0.662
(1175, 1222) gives 0.768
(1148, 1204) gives 0.915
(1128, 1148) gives 1.33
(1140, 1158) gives 1.31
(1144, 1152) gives 1.33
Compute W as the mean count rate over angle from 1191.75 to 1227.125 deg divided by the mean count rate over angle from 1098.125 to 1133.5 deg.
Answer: 0.7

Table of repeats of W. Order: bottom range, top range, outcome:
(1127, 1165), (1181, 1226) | 0.62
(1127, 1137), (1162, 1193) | 0.63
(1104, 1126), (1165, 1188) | 0.65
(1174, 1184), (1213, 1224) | 1.60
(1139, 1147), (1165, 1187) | 0.65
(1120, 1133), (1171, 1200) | 0.53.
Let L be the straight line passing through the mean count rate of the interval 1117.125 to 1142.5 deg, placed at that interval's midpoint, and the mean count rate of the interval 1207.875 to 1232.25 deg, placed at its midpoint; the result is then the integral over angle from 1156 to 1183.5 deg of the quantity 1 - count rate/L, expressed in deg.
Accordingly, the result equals 4.2 deg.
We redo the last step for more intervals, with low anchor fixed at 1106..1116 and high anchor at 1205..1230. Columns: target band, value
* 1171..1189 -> 6.20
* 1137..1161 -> -1.82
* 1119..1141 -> -0.99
